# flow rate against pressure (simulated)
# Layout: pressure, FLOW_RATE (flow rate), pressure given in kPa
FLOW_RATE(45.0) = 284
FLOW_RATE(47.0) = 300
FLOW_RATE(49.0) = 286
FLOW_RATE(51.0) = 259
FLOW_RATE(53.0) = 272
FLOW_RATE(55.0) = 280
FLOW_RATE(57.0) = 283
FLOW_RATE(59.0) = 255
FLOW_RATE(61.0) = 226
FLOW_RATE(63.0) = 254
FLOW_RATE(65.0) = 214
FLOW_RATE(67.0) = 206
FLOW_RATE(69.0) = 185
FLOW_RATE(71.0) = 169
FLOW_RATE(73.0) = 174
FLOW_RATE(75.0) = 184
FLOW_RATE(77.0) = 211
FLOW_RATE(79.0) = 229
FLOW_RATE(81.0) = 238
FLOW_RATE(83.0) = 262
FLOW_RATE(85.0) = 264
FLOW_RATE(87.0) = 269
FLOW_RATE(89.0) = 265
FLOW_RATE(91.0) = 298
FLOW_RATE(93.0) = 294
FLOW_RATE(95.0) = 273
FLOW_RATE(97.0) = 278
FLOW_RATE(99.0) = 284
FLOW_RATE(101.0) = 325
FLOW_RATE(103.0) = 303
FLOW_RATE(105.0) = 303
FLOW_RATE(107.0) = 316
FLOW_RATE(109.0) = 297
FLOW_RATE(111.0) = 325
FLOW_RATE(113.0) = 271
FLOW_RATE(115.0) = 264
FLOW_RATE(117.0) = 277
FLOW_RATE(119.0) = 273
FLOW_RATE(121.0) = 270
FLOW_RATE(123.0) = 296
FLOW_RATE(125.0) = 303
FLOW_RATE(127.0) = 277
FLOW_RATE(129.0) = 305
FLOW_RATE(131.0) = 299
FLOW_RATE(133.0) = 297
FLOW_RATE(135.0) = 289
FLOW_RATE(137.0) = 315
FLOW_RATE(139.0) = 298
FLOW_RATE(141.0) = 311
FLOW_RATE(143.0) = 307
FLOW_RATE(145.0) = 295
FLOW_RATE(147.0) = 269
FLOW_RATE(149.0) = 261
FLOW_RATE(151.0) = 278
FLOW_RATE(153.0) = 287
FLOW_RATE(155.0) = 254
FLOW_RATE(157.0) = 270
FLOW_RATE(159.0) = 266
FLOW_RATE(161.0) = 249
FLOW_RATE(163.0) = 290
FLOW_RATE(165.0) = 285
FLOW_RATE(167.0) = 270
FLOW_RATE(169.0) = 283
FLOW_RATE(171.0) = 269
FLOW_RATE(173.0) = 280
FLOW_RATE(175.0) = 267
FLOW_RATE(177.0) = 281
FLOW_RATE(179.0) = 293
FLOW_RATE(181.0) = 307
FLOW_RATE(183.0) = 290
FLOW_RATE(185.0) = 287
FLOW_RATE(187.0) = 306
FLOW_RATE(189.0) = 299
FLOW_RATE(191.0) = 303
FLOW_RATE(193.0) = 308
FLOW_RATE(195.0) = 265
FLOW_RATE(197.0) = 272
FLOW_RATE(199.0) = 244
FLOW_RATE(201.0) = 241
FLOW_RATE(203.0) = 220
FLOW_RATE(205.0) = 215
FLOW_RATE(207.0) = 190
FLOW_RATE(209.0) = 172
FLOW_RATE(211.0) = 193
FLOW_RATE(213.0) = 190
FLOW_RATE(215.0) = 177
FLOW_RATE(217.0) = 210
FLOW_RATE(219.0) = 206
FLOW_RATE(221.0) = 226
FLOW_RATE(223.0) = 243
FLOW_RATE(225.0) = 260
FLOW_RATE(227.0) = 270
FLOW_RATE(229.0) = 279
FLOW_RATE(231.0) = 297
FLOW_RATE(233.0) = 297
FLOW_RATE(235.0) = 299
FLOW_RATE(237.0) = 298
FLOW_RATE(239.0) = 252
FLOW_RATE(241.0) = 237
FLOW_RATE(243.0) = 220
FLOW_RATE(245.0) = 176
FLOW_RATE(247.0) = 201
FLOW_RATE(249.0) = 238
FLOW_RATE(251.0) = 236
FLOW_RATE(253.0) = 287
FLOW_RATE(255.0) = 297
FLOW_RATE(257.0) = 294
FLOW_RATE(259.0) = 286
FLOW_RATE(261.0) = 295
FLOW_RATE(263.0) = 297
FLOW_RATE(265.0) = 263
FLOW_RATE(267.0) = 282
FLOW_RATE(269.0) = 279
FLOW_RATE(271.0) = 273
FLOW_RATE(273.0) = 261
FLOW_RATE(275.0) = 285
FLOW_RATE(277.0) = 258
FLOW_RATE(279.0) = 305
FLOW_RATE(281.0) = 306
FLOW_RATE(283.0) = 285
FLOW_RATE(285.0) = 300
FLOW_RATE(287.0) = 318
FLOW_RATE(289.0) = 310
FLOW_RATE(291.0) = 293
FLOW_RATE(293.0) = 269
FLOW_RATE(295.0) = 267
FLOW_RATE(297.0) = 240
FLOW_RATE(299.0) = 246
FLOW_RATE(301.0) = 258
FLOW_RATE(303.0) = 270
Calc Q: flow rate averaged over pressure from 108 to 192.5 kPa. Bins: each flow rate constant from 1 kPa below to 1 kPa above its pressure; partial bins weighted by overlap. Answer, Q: 286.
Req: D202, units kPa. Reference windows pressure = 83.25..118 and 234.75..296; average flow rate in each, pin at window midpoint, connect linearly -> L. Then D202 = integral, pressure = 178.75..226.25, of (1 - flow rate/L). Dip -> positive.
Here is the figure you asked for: 5.60 kPa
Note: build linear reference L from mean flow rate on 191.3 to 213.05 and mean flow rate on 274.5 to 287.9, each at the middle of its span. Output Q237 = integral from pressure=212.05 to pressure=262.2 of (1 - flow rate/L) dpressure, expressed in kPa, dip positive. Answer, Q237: 1.7 kPa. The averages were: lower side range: 232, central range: 251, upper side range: 294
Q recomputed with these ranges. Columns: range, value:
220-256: 256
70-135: 272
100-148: 295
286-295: 294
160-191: 284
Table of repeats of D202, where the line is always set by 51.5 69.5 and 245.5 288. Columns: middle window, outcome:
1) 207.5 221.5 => 3.84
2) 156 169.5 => -0.65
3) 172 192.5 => -2.19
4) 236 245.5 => 1.15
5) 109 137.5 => -4.04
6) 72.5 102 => -1.15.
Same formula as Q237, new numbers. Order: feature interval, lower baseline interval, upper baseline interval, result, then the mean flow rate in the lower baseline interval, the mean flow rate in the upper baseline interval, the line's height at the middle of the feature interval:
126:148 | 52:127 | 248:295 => -2.38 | 262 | 283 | 268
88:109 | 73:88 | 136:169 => -4.21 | 233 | 282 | 245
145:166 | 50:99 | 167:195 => 0.45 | 244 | 289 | 278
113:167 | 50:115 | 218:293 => -4.35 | 258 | 270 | 262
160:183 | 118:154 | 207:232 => -1.52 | 291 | 225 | 263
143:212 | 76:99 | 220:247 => -2.24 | 263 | 256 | 259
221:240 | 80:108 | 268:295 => 0.77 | 284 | 287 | 286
